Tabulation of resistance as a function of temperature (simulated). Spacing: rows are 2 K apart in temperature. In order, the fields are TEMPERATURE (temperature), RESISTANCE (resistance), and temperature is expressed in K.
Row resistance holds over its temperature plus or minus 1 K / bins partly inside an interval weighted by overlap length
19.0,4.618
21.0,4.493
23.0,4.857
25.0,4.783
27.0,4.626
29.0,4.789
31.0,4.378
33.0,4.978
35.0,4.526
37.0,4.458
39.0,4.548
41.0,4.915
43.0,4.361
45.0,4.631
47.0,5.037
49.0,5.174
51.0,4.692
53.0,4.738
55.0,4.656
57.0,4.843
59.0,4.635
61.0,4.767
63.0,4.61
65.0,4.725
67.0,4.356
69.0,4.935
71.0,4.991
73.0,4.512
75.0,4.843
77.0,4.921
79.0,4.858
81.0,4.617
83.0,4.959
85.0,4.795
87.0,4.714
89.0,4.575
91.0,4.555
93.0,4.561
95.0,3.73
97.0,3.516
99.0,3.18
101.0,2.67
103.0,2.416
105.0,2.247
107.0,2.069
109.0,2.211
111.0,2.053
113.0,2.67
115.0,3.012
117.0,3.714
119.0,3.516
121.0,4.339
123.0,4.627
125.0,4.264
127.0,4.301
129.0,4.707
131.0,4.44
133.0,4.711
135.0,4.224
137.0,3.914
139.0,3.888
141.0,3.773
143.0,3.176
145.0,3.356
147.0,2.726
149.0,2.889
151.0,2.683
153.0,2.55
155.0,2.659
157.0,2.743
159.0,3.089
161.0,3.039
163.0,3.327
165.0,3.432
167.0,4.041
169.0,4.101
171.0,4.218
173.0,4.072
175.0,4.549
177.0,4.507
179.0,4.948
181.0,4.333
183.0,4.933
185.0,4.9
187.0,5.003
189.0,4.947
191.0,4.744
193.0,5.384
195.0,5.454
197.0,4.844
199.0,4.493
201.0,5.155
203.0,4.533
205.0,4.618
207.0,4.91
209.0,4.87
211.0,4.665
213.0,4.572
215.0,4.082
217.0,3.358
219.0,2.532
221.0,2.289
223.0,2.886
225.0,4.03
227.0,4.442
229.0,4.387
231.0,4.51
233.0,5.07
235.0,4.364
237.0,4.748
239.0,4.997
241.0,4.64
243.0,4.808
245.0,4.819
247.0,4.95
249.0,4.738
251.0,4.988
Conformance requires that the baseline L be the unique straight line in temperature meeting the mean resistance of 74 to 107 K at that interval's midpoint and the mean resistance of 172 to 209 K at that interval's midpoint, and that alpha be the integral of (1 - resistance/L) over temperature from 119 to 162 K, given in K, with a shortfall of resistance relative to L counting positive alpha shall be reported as 7.49 K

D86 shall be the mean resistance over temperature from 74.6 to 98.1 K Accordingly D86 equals 4.54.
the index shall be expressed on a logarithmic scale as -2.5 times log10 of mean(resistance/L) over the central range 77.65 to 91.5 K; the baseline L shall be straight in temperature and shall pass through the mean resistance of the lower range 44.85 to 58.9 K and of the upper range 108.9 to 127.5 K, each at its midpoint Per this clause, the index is -0.14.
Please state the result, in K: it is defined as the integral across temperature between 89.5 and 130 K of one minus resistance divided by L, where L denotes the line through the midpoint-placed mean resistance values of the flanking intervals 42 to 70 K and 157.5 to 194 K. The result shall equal 9.8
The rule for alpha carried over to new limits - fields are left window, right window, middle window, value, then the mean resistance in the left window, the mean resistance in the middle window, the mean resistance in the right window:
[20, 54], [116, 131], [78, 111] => 5.4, 4.7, 3.68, 4.23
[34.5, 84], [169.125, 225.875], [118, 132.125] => 0.8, 4.73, 4.32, 4.42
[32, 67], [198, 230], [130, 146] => 1.7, 4.71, 3.94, 4.11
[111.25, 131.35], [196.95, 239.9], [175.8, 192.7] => -2.8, 3.87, 4.81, 4.27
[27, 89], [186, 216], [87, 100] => 1.9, 4.73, 4.07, 4.82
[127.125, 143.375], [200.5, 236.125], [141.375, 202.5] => 2.2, 4.15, 4.01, 4.17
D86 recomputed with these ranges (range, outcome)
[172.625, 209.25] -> 4.81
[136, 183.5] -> 3.61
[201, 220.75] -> 4.21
